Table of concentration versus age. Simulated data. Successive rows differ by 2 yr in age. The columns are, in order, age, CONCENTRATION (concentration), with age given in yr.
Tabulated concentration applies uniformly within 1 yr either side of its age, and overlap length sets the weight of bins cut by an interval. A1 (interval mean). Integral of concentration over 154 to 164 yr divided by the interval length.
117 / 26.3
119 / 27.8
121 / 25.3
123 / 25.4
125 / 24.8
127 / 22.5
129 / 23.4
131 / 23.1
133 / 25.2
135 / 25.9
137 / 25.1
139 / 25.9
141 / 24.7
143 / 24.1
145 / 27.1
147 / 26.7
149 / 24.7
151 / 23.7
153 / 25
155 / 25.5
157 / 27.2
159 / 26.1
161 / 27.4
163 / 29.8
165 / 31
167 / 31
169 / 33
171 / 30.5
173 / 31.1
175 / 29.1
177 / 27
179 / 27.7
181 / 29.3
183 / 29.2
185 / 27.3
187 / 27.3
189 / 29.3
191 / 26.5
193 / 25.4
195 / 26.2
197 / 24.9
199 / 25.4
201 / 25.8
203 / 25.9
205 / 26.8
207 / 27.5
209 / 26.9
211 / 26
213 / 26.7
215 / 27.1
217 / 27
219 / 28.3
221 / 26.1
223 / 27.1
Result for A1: 27.2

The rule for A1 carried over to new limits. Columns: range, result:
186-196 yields 26.9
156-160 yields 26.6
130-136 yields 24.7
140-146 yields 25.3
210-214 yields 26.4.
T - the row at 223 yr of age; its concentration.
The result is 27.1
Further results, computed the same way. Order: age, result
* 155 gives 25.5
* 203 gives 25.9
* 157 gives 27.2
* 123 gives 25.4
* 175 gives 29.1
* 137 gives 25.1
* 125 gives 24.8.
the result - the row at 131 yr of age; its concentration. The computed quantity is 23.1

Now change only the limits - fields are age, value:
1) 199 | 25.4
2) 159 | 26.1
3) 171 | 30.5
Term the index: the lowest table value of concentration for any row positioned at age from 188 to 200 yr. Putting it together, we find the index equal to 24.9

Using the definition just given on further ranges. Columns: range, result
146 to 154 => 23.7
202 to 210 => 25.9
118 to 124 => 25.3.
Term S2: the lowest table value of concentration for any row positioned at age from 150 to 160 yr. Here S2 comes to 23.7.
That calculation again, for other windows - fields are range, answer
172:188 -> 27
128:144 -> 23.1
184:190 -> 27.3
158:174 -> 26.1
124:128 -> 22.5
